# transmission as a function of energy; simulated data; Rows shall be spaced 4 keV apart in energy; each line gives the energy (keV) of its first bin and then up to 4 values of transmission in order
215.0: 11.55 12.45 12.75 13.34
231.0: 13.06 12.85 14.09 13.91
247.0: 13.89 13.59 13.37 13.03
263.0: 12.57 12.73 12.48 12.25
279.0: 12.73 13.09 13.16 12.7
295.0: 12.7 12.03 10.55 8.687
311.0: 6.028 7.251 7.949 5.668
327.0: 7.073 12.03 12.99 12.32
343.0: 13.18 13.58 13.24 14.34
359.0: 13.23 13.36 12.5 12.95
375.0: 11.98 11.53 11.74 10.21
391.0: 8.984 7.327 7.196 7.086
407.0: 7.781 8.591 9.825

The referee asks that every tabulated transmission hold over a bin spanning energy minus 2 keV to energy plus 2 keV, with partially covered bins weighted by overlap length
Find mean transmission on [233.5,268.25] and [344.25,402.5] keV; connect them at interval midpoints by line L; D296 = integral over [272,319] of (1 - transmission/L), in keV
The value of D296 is 6.6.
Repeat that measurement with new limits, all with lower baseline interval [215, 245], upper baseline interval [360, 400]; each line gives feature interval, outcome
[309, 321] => 4.84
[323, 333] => 2.48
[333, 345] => -1.36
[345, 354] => -1.70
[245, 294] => -1.70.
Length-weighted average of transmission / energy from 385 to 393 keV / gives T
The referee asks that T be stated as 9.6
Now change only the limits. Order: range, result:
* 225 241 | 13.3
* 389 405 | 7.65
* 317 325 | 6.81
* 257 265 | 12.8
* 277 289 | 13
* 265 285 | 12.7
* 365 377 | 12.5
